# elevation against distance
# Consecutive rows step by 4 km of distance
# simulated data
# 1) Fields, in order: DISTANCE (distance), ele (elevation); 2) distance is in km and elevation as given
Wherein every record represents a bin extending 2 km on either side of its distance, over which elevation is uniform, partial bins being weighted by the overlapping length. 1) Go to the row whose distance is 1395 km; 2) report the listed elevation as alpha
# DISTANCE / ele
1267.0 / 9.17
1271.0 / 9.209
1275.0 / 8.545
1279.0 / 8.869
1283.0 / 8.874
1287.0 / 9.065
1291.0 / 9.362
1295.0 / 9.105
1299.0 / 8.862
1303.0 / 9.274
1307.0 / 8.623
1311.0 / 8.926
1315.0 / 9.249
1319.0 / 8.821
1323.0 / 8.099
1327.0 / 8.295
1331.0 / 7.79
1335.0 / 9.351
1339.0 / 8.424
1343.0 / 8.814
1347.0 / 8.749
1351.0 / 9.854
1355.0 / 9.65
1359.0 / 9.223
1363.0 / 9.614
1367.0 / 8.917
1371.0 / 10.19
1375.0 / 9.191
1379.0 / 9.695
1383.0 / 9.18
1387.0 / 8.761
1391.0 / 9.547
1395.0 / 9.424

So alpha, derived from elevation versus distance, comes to 9.424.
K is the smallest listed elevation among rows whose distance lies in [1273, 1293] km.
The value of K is 8.545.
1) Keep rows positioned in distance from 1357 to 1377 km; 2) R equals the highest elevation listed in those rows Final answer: 10.19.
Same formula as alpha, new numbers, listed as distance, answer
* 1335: 9.351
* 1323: 8.099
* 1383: 9.18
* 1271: 9.209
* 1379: 9.695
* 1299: 8.862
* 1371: 10.19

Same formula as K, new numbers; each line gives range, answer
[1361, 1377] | 8.917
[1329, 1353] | 7.79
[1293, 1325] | 8.099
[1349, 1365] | 9.223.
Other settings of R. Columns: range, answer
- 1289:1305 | 9.362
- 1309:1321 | 9.249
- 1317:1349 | 9.351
